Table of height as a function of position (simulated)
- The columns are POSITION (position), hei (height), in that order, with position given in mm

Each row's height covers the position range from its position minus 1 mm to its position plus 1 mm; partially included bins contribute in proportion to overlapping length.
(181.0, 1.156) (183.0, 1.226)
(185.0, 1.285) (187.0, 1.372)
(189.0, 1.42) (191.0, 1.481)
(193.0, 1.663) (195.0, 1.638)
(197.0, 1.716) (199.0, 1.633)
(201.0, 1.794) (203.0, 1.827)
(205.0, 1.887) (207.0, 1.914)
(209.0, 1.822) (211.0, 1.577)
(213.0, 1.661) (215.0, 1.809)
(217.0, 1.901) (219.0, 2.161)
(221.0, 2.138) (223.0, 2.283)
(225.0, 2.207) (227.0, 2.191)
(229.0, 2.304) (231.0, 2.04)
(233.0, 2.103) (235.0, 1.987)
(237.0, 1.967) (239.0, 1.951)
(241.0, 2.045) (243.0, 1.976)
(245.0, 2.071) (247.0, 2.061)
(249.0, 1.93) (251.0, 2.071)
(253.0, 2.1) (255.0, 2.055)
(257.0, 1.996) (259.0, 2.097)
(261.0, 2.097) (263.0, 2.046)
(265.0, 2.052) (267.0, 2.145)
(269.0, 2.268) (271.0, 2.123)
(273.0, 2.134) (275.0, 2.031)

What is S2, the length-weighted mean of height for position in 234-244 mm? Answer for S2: 1.99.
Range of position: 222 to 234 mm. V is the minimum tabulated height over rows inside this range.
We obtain 2.04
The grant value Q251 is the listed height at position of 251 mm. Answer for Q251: 2.071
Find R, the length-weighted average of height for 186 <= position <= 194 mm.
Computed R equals 1.48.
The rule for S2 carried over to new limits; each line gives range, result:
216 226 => 2.14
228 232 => 2.17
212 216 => 1.73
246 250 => 2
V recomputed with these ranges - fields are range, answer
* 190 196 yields 1.481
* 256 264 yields 1.996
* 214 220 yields 1.809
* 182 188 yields 1.226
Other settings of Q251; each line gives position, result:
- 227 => 2.191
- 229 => 2.304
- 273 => 2.134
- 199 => 1.633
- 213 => 1.661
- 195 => 1.638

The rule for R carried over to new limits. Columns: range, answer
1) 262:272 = 2.13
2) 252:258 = 2.05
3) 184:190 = 1.36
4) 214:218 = 1.85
